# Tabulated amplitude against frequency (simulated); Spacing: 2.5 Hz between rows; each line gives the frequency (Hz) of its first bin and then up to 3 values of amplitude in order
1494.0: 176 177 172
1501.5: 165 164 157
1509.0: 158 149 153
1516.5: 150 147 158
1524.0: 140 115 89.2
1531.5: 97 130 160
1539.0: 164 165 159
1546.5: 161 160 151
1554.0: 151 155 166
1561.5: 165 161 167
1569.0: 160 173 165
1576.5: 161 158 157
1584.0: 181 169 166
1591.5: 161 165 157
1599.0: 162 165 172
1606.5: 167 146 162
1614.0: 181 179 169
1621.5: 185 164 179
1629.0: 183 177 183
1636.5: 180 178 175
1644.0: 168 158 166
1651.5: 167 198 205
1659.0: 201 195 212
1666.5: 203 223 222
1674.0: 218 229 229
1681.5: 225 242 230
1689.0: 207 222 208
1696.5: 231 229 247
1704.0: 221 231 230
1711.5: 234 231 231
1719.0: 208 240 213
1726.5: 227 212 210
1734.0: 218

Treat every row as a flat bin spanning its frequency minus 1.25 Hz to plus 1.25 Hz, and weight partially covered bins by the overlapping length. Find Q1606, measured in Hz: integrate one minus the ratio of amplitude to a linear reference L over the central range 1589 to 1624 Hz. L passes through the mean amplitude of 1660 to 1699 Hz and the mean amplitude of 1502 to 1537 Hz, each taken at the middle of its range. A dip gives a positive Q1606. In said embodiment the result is 3.22 Hz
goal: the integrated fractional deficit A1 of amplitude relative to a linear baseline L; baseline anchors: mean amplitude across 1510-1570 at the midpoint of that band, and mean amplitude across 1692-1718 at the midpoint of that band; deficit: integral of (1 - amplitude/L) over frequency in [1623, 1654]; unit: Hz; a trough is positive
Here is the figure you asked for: 3.51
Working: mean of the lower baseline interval 149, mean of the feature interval 174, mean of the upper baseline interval 229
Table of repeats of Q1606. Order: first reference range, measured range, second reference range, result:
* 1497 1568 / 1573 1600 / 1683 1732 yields 1.60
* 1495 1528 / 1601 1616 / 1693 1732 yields 1.78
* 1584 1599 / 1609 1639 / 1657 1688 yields 1.79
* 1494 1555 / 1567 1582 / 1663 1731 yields 0.77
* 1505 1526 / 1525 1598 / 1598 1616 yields 1.60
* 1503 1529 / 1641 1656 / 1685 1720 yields 2.17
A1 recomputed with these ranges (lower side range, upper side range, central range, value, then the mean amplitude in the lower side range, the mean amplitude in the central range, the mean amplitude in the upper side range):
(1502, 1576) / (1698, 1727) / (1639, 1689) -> 1.11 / 152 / 203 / 229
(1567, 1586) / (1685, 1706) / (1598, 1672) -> 5.41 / 165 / 180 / 225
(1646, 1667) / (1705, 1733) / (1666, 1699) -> -3.03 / 190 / 223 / 224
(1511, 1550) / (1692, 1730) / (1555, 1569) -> -0.40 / 143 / 162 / 226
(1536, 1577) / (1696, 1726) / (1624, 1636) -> 0.91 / 161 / 179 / 229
